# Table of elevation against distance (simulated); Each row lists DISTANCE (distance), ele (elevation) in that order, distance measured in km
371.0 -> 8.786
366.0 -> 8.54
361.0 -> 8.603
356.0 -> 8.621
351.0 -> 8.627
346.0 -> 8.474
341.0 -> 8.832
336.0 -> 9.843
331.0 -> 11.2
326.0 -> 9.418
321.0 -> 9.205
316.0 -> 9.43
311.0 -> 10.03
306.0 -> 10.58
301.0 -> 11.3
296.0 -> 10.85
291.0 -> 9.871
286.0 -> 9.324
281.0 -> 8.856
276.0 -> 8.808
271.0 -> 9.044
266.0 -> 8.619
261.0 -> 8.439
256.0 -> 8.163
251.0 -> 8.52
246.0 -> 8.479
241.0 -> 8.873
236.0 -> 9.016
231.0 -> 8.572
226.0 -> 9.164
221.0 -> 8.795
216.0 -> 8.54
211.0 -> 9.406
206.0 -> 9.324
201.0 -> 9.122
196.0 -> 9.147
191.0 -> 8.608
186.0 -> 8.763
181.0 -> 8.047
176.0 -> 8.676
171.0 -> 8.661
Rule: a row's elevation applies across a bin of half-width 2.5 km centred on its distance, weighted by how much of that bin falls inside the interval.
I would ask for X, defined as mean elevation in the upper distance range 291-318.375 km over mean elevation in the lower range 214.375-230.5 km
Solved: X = 1.2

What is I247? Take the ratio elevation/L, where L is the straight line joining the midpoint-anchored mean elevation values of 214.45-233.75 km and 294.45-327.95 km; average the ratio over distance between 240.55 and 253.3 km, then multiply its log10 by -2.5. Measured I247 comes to 0.07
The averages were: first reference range 8.78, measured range 8.59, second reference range 10.1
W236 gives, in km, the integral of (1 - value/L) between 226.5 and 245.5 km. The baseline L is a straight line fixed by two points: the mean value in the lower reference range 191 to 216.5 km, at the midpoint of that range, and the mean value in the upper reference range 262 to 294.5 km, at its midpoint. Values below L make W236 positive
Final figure 0.6 km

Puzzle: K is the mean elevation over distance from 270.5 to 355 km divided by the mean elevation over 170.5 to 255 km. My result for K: 1.09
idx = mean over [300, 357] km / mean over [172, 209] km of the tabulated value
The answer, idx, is 1.09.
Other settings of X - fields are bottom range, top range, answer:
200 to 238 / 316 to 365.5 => 1.02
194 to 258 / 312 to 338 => 1.11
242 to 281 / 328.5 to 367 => 1.06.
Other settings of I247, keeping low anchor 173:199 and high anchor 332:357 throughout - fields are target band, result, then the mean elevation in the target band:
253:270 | 0.047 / 8.47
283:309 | -0.161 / 10.3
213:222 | 0.006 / 8.69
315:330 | -0.064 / 9.53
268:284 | -0.004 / 8.91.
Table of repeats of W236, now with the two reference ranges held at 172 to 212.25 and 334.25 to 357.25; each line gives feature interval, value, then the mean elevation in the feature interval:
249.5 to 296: -0.5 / 8.96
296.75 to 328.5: -4.2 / 10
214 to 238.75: 0.1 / 8.82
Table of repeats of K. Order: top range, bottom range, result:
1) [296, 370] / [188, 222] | 1.06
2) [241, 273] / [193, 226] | 0.95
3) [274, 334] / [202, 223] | 1.10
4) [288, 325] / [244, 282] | 1.18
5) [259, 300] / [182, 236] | 1.04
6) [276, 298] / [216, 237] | 1.09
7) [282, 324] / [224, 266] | 1.16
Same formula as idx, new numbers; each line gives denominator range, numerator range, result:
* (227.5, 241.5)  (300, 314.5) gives 1.19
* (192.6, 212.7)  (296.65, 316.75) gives 1.14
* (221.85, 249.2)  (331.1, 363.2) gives 1.02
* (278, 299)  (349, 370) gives 0.88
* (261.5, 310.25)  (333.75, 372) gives 0.91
